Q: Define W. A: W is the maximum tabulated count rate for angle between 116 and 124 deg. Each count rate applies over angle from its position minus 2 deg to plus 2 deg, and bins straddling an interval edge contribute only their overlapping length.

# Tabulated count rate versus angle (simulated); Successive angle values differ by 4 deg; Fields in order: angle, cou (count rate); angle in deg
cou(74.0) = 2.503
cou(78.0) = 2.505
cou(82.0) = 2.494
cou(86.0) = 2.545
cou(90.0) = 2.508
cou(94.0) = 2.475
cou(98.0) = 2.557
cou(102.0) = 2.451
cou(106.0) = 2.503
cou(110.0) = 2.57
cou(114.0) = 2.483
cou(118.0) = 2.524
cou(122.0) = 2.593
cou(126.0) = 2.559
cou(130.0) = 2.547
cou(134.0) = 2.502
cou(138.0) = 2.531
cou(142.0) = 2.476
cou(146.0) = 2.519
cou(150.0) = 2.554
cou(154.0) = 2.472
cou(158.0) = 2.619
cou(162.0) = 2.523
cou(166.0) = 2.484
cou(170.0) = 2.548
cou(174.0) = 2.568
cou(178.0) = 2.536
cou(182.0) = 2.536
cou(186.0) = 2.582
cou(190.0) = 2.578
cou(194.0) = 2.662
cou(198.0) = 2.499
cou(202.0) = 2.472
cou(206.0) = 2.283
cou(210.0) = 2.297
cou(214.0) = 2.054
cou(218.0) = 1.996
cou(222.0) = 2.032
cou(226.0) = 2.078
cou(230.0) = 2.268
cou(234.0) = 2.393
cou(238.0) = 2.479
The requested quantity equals 2.593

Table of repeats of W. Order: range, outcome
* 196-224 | 2.499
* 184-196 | 2.662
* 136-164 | 2.619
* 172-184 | 2.568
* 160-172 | 2.548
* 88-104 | 2.557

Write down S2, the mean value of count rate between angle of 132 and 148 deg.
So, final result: 2.51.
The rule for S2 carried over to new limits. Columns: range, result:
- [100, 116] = 2.5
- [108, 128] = 2.55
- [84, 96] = 2.51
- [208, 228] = 2.09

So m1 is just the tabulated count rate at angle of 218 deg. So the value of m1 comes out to 1.996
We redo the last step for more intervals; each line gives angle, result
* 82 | 2.494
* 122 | 2.593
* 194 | 2.662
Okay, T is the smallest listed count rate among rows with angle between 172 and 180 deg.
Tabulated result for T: 2.536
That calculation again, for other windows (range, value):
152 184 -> 2.472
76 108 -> 2.451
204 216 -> 2.054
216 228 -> 1.996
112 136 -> 2.483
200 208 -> 2.283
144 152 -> 2.519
